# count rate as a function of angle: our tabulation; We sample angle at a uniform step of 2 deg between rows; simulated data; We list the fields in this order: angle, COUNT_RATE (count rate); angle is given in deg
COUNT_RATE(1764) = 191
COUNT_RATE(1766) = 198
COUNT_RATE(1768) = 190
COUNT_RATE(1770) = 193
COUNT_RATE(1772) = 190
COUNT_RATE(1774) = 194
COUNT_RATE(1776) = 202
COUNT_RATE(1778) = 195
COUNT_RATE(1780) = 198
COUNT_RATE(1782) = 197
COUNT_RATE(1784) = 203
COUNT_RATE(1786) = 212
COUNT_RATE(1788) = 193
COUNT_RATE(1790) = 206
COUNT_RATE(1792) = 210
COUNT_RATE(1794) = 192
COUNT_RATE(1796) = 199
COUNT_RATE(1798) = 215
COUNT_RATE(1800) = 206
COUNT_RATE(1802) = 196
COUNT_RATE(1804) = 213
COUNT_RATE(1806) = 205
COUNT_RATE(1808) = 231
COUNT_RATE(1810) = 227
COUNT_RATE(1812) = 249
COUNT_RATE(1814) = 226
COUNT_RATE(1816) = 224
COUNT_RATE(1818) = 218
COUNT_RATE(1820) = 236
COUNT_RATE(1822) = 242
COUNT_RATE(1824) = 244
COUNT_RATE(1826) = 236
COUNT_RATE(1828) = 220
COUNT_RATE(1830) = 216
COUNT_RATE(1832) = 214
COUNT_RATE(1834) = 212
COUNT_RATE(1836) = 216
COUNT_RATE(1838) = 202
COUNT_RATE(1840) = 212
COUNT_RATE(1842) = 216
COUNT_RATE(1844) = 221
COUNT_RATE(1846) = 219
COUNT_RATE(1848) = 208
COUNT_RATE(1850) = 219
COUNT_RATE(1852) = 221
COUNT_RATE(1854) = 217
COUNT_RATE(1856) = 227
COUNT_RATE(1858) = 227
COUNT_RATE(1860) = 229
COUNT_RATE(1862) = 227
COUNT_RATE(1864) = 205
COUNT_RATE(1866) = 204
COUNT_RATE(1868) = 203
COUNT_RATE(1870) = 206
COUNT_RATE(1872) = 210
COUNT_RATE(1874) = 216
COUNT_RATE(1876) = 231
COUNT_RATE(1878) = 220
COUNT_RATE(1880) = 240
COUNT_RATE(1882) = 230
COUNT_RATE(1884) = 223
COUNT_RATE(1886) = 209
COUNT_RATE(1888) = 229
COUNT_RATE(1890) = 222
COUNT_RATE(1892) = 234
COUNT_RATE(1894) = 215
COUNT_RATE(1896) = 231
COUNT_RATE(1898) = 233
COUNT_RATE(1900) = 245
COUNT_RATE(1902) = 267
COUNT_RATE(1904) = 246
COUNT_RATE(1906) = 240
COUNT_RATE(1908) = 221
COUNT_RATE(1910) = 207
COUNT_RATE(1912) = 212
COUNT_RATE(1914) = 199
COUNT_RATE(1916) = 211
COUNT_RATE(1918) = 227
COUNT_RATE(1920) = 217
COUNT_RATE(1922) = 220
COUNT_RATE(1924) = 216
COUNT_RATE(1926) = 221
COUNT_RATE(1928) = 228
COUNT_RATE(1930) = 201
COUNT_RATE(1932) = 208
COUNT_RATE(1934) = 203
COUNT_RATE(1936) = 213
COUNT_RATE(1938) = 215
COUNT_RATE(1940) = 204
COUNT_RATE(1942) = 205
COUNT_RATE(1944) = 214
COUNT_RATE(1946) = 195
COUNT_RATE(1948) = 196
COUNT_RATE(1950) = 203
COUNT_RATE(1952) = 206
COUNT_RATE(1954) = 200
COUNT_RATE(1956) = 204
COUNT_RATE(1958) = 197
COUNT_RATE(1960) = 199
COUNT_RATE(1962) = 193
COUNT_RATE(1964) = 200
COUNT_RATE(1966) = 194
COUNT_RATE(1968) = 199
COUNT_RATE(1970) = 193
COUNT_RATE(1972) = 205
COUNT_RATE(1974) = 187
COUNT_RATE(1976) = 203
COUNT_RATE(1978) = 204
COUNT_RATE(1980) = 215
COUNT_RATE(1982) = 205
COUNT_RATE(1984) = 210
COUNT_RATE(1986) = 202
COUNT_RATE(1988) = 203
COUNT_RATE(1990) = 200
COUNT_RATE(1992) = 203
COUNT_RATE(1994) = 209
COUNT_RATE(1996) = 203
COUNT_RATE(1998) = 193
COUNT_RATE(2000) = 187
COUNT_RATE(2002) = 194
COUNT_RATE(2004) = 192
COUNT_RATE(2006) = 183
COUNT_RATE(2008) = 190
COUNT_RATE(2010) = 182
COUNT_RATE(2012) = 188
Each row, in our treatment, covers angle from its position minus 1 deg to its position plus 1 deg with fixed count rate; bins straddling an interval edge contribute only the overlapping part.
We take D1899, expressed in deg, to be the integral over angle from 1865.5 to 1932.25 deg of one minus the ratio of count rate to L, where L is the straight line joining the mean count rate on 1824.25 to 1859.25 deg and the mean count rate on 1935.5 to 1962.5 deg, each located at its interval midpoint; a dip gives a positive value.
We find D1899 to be -3.8 deg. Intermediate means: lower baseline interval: 218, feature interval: 222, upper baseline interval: 203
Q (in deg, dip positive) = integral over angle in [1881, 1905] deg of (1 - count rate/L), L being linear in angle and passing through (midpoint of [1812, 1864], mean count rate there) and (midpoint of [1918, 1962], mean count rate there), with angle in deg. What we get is -1.96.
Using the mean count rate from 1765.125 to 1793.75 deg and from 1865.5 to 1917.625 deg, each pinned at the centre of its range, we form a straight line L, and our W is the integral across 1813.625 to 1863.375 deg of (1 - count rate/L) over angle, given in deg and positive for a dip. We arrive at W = -2.4 deg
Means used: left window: 198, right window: 223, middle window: 222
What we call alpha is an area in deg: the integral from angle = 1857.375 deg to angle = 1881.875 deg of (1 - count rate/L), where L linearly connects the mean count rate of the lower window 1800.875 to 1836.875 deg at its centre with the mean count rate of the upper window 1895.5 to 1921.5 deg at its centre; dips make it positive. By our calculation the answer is 0.8 deg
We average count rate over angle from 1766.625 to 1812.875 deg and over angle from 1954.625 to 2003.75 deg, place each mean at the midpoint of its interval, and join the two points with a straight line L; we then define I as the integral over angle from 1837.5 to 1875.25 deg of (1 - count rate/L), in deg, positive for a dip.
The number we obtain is -2.3 deg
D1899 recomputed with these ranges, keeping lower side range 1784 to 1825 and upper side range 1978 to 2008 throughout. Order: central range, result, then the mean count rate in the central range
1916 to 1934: -0.9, 216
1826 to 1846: -0.2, 216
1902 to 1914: -1.1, 226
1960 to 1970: 0.3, 196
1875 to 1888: -1.0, 226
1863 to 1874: 0.2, 207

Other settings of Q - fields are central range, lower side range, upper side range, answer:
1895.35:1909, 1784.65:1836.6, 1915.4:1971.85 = -2.0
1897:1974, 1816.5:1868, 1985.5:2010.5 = -2.3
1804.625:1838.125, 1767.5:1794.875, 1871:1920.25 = -2.8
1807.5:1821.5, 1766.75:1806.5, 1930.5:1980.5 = -2.1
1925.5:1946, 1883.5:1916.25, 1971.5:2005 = 0.6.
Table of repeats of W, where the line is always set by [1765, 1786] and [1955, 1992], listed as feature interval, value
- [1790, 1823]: -3.4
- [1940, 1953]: -0.2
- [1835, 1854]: -1.6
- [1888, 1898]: -1.4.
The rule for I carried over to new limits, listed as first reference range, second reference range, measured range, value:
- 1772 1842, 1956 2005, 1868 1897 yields -2.04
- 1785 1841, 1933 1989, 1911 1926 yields -0.61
